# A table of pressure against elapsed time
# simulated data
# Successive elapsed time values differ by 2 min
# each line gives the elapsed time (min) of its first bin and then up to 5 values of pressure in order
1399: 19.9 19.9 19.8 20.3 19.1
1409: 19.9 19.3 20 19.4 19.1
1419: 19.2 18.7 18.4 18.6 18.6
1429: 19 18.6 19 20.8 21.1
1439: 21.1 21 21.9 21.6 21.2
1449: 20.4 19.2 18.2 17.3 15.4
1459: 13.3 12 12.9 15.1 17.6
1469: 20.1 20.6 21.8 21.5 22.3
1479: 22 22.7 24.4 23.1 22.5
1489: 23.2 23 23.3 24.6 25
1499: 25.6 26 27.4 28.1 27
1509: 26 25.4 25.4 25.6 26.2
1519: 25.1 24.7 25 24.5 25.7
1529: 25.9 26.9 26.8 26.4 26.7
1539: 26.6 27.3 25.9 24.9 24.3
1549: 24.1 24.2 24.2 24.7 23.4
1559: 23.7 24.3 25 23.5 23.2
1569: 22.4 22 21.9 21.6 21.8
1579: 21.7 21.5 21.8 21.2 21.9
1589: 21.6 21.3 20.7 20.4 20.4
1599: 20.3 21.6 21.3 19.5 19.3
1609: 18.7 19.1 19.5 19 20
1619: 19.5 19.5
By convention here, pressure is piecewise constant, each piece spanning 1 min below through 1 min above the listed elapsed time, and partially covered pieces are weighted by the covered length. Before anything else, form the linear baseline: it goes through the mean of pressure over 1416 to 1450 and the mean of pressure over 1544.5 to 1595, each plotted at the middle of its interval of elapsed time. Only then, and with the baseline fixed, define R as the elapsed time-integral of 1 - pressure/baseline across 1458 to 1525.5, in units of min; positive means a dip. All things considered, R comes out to -4.9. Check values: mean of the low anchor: 19.9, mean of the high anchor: 22.8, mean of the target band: 22.7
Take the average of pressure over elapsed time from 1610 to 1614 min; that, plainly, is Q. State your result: 19.3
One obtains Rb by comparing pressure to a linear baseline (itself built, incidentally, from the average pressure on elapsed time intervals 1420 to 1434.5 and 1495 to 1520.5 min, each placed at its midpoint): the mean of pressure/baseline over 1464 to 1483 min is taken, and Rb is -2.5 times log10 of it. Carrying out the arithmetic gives 0.12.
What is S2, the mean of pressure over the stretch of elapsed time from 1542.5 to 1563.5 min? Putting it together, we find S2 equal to 24.4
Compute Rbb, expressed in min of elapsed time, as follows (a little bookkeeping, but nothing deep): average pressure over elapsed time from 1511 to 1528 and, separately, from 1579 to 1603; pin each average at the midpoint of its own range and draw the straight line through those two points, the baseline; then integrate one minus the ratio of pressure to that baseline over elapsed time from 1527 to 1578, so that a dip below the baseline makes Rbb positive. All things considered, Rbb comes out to -2.35 min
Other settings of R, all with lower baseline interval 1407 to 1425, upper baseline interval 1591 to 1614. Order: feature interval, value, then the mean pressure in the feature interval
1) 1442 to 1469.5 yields 2.63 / 17.5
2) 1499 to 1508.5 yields -3.52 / 26.9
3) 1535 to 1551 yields -4.68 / 25.6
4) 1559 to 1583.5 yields -3.25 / 22.6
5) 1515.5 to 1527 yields -3.18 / 25.2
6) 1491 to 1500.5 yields -2.39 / 24.5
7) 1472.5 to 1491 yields -2.96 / 22.7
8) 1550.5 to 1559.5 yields -1.88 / 24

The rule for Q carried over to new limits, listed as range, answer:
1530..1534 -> 26.9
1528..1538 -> 26.5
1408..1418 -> 19.5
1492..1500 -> 24.6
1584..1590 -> 21.6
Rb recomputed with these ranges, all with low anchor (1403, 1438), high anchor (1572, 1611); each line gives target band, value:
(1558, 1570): -0.15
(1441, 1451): -0.08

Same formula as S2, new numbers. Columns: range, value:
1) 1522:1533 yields 25.7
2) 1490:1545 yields 25.8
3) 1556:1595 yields 22.3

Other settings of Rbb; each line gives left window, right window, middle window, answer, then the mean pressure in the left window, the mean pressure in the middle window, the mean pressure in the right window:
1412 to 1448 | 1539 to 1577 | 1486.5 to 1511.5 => -3.6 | 19.9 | 25.2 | 23.9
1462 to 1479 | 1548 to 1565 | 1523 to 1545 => -3.2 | 19.2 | 26.1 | 24.2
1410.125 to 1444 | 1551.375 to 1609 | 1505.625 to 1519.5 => -3.3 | 19.6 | 25.9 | 22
